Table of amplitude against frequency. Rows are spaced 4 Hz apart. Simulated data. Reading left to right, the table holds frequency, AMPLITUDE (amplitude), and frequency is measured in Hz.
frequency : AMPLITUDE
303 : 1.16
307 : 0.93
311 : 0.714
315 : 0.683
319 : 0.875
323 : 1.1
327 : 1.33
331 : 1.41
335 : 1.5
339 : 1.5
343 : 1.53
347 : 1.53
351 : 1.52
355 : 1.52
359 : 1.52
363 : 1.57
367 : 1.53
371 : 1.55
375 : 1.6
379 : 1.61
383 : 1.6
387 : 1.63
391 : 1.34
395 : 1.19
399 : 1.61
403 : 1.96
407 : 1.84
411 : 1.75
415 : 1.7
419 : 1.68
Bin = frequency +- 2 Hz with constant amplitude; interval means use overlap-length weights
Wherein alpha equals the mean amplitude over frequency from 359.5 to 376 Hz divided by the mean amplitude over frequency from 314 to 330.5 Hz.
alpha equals 1.5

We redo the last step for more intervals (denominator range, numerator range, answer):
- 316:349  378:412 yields 1.21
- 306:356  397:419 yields 1.42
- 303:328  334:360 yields 1.61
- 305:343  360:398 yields 1.33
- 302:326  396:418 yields 1.90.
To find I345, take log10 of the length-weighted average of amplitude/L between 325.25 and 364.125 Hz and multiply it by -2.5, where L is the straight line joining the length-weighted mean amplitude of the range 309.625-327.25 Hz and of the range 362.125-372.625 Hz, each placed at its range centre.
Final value -0.20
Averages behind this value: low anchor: 0.91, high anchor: 1.55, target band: 1.49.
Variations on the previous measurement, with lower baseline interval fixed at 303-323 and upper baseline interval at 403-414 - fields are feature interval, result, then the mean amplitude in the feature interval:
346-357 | -0.217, 1.52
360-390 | -0.068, 1.57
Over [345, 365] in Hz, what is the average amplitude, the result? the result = 1.53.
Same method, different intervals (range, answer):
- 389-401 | 1.38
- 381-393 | 1.52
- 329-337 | 1.46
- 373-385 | 1.6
